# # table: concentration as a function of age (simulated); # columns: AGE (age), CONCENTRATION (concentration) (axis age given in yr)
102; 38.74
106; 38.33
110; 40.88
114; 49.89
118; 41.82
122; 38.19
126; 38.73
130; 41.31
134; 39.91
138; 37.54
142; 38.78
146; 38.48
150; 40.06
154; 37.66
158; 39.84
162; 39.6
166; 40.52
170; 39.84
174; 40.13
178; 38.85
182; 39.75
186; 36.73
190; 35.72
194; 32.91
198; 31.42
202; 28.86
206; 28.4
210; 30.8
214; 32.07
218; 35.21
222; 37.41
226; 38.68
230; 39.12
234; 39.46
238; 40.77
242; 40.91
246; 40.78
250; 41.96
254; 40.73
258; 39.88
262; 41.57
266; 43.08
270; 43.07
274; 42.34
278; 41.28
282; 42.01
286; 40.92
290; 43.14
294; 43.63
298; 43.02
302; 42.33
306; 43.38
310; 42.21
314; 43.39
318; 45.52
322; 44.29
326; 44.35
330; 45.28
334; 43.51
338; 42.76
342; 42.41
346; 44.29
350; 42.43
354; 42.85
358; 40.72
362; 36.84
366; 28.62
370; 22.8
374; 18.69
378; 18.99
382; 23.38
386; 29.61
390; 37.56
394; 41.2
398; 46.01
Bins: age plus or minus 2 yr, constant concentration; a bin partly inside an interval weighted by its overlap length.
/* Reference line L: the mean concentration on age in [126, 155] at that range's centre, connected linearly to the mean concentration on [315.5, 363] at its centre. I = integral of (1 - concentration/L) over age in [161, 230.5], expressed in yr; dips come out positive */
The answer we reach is 7.7 yr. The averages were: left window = 39.1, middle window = 35.8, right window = 43.1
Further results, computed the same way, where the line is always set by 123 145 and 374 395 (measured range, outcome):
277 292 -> -4.2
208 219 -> 1.0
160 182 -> -1.3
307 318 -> -4.1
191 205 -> 2.0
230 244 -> -2.2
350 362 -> -4.6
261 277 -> -4.3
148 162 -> -0.4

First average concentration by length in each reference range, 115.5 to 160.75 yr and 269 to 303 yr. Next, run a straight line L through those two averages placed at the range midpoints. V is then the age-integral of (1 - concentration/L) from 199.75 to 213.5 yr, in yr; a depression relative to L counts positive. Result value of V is 3.75 yr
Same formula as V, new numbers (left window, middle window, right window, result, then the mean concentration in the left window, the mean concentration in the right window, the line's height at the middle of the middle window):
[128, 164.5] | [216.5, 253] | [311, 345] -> 1.8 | 39.3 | 43.9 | 41.5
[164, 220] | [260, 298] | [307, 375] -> -4.5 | 35.1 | 39.8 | 37.9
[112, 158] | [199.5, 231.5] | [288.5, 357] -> 6.1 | 40.2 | 43.4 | 41.6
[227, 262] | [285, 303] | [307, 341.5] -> -0.1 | 40.5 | 43.8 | 42.6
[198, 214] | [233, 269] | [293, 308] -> -4.9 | 30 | 43.1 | 36.2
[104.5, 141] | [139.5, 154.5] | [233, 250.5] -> 0.7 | 40.7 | 40.7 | 40.7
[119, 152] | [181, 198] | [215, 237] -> 1.3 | 39.2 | 37.8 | 38.4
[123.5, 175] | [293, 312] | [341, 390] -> -4.5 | 39.4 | 32.6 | 34.6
